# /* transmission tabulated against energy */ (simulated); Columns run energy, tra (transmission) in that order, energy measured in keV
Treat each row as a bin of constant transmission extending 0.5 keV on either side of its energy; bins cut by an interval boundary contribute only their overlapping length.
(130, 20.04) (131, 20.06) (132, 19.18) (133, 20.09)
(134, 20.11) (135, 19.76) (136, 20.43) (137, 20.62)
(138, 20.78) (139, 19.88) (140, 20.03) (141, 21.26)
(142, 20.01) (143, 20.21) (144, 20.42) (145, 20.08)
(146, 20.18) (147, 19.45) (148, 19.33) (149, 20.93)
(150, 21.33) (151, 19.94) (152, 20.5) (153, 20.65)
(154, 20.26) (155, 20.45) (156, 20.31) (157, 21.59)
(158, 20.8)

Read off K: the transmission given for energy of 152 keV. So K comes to 20.5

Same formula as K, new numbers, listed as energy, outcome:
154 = 20.26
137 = 20.62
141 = 21.26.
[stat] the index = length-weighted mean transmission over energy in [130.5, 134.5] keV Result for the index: 19.9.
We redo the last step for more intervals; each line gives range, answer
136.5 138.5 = 20.7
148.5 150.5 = 21.1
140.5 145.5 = 20.4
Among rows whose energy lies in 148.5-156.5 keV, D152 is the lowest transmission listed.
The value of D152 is 19.94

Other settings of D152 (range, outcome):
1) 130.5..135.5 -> 19.18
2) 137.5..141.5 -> 19.88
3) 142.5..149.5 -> 19.33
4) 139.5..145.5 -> 20.01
